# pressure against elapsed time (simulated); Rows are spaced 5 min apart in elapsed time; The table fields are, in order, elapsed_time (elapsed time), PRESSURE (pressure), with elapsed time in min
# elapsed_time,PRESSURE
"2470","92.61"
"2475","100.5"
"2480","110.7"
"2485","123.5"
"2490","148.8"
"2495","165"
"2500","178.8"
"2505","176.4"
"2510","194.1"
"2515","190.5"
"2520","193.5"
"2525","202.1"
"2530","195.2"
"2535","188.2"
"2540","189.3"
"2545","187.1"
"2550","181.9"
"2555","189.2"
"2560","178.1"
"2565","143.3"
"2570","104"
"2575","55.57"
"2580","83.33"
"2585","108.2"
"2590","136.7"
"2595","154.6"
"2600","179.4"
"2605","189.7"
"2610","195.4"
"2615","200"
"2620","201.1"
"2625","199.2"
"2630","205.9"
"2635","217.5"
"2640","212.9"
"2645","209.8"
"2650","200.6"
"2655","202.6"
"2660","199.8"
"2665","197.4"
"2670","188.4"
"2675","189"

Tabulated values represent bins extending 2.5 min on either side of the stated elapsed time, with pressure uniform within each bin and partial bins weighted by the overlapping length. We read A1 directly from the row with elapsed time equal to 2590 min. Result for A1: 136.7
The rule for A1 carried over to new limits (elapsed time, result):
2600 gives 179.4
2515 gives 190.5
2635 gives 217.5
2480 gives 110.7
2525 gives 202.1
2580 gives 83.33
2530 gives 195.2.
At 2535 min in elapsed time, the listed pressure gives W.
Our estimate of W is 188.2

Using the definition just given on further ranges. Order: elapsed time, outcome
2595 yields 154.6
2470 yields 92.61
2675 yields 189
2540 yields 189.3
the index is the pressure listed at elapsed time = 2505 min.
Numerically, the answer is 176.4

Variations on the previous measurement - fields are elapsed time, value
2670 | 188.4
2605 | 189.7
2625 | 199.2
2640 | 212.9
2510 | 194.1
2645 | 209.8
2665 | 197.4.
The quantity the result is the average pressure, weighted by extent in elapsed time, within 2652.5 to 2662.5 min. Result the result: 201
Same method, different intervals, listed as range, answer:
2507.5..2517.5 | 192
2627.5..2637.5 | 212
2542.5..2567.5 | 176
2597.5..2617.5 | 191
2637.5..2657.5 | 206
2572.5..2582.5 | 69.5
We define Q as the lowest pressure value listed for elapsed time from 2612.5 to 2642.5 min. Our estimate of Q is 199.2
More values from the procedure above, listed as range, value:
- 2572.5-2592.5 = 55.57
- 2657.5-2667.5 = 197.4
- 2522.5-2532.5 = 195.2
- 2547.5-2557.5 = 181.9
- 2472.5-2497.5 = 100.5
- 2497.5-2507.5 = 176.4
